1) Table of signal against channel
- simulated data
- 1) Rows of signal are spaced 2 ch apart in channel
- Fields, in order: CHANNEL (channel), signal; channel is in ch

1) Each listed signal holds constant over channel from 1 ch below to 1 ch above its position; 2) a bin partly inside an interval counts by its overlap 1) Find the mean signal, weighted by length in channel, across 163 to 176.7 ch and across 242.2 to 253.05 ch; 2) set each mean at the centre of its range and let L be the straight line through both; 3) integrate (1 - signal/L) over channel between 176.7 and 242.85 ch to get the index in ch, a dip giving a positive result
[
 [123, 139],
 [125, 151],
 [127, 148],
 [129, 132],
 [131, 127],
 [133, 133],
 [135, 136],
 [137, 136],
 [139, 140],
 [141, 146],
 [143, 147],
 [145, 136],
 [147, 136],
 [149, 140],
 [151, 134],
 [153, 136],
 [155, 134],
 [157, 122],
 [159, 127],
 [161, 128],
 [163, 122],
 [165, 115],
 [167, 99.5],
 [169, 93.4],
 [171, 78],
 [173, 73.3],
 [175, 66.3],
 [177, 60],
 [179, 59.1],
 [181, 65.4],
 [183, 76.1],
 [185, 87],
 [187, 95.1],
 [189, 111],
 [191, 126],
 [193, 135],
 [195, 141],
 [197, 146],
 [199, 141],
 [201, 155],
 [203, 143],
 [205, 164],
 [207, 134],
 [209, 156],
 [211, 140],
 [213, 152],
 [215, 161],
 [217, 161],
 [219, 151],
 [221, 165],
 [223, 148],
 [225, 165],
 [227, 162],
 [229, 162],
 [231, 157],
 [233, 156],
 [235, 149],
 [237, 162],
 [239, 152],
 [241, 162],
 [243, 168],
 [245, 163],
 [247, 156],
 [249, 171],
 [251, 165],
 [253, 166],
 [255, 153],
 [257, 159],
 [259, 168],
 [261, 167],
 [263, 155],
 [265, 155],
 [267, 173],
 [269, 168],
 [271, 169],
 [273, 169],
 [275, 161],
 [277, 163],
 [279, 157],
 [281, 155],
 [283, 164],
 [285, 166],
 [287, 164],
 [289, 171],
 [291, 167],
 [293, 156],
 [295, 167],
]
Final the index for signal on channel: -4.54 ch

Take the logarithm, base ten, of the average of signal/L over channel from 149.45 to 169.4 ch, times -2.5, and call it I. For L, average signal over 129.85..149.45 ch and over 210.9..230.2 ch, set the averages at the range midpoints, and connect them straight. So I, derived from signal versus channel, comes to 0.16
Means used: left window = 138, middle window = 122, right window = 157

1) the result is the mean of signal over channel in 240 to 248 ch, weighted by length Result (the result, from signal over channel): 162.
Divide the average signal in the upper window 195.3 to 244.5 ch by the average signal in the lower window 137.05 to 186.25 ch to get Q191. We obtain 1.41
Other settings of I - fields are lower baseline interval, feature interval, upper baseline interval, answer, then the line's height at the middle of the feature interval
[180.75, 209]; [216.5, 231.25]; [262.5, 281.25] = -0.140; 140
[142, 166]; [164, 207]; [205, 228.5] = 0.324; 143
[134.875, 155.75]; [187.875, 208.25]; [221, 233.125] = 0.092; 152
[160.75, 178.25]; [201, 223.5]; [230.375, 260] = -0.173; 130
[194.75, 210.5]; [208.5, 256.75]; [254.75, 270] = -0.023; 155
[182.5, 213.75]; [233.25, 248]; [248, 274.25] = -0.033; 154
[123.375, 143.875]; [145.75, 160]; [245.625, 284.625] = 0.080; 143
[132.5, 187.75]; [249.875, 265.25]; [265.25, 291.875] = -0.041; 155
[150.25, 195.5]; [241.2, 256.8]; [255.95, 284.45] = -0.090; 150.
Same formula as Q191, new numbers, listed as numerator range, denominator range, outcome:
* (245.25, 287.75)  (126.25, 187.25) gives 1.43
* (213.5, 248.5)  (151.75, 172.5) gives 1.39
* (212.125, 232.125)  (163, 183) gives 1.96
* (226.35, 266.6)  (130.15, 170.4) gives 1.25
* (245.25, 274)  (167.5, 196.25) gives 1.80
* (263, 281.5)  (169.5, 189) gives 2.15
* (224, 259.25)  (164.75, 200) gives 1.64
